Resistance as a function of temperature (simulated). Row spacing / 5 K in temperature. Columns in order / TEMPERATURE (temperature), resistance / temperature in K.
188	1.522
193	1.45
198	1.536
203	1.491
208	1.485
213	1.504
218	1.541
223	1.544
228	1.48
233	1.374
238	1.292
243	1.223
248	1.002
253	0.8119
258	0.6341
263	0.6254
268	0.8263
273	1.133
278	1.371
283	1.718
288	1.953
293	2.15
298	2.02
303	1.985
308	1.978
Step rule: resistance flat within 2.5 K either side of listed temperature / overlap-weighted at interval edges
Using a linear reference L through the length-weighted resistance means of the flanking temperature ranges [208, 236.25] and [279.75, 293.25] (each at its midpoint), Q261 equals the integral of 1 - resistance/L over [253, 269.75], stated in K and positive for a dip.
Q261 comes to 9.9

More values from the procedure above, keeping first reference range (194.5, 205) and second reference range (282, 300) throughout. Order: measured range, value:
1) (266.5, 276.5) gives 4.50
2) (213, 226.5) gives 0.67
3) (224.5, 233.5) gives 1.12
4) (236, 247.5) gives 3.42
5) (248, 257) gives 4.77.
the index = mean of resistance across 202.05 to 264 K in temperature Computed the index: 1.24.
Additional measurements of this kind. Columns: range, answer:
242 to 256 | 0.976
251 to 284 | 0.988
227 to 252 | 1.23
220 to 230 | 1.52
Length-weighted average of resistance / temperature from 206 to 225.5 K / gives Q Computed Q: 1.52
